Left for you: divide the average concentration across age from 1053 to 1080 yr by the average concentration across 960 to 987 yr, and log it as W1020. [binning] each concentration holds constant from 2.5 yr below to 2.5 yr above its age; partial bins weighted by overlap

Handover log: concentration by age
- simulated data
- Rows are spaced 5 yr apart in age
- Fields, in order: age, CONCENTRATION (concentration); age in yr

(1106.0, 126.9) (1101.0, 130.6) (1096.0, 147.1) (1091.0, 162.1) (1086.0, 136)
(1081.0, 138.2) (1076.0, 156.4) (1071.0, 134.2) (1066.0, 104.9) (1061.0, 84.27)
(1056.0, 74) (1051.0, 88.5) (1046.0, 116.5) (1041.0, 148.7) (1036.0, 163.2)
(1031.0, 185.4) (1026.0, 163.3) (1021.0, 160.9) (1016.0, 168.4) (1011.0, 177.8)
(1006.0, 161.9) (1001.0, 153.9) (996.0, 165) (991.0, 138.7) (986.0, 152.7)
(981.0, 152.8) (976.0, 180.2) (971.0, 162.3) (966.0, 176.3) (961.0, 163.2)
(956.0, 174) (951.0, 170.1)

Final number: 0.7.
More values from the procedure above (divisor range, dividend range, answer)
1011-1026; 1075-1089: 0.86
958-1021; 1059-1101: 0.82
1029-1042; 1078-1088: 0.83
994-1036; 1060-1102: 0.81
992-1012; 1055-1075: 0.65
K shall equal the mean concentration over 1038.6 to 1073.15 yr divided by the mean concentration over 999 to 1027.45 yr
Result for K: 0.6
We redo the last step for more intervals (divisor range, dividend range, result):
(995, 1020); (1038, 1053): 0.73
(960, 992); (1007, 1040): 1.04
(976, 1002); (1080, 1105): 0.92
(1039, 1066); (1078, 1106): 1.39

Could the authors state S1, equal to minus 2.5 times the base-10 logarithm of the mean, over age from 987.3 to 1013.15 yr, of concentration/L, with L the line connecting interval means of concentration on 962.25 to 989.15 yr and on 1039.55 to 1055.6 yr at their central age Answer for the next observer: -0.10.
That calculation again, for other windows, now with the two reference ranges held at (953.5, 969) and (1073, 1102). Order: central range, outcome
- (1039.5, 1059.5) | 0.43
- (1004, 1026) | -0.05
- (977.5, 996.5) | 0.09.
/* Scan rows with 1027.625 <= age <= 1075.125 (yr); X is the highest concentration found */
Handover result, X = 185.4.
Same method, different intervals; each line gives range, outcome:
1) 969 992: 180.2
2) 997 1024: 177.8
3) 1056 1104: 162.1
